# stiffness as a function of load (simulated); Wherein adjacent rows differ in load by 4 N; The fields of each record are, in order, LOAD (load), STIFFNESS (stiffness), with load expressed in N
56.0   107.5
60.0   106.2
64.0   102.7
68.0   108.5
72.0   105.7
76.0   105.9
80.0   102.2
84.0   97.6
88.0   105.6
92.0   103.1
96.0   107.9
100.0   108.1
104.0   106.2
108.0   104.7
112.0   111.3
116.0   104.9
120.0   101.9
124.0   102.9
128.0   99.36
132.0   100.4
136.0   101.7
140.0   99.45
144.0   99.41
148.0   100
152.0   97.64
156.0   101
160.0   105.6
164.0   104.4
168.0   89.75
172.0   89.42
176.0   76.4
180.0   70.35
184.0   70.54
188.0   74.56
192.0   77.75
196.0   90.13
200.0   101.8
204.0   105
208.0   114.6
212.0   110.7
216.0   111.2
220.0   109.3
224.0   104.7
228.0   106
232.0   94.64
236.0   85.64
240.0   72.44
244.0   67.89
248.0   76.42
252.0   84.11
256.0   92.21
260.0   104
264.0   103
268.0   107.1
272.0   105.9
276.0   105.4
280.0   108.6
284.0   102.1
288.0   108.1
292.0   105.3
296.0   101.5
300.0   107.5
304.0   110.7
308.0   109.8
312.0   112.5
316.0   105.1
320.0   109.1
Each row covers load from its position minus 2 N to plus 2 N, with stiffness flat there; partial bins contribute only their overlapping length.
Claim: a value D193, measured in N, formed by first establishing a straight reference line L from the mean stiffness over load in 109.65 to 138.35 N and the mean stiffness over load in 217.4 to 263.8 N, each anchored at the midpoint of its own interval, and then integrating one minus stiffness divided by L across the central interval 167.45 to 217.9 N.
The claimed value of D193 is 2.7 N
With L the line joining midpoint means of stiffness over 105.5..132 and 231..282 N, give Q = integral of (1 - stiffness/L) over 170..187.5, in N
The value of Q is 4.0 N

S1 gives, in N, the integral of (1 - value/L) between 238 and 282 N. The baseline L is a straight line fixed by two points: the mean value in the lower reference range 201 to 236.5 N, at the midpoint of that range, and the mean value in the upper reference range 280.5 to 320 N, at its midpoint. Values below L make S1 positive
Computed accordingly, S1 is 5.4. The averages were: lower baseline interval 105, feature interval 93.4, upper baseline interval 107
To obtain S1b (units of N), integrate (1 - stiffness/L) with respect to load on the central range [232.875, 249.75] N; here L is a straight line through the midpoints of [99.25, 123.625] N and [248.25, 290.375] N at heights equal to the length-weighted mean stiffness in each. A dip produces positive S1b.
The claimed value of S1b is 4.1 N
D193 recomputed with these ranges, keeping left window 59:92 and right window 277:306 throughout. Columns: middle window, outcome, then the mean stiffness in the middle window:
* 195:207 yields 0.50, 101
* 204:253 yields 4.72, 95.4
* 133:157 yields 1.14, 99.8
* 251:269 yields 1.29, 98.4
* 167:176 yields 1.58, 86.6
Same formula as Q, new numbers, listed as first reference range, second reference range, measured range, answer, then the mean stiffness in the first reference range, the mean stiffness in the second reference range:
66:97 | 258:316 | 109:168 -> 1.8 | 104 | 106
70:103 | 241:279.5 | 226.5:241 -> 0.8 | 105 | 94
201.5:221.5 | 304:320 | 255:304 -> 2.1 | 110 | 109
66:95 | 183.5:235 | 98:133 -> -0.7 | 104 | 98.3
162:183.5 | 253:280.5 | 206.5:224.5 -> -3.4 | 85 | 103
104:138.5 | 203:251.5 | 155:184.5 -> 3.3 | 104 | 96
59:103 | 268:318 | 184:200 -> 3.6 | 105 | 107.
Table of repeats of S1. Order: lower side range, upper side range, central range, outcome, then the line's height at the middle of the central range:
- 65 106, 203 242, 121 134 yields 0.37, 104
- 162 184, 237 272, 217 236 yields -3.13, 87.7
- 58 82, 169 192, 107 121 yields -1.80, 94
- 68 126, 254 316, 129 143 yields 0.63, 105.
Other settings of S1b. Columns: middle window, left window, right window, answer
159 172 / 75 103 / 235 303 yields 0.42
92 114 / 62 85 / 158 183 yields -1.75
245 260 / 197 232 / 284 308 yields 2.93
